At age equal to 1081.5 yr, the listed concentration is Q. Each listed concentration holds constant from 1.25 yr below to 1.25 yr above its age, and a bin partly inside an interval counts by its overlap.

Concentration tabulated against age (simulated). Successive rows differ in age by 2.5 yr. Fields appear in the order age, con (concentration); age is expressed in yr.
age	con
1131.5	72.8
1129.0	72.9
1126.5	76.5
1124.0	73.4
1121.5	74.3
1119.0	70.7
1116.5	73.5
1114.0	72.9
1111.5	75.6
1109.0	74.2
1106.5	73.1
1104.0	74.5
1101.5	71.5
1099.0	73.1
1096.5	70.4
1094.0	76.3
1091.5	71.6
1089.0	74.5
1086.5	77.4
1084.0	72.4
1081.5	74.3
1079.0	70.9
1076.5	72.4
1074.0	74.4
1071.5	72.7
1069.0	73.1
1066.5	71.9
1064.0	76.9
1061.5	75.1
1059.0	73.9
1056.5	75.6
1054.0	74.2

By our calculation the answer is 74.3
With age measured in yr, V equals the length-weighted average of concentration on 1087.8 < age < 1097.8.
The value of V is 73.2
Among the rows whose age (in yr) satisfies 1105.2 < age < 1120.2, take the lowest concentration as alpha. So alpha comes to 70.7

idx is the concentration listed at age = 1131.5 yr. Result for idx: 72.8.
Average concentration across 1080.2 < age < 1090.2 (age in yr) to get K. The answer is 74.6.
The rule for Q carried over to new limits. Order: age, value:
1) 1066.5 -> 71.9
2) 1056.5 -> 75.6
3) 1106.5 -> 73.1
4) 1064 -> 76.9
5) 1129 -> 72.9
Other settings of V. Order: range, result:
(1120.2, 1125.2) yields 73.8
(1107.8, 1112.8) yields 74.9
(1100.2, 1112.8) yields 73.8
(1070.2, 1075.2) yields 73.5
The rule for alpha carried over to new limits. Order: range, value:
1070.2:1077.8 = 72.4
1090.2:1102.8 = 70.4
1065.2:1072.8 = 71.9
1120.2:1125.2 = 73.4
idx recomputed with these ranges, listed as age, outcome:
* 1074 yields 74.4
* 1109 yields 74.2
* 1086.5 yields 77.4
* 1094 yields 76.3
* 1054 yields 74.2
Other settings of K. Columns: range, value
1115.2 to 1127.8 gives 73.7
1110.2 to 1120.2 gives 73.2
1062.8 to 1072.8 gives 73.6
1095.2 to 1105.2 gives 72.4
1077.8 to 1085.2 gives 72.5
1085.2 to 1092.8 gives 74.5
